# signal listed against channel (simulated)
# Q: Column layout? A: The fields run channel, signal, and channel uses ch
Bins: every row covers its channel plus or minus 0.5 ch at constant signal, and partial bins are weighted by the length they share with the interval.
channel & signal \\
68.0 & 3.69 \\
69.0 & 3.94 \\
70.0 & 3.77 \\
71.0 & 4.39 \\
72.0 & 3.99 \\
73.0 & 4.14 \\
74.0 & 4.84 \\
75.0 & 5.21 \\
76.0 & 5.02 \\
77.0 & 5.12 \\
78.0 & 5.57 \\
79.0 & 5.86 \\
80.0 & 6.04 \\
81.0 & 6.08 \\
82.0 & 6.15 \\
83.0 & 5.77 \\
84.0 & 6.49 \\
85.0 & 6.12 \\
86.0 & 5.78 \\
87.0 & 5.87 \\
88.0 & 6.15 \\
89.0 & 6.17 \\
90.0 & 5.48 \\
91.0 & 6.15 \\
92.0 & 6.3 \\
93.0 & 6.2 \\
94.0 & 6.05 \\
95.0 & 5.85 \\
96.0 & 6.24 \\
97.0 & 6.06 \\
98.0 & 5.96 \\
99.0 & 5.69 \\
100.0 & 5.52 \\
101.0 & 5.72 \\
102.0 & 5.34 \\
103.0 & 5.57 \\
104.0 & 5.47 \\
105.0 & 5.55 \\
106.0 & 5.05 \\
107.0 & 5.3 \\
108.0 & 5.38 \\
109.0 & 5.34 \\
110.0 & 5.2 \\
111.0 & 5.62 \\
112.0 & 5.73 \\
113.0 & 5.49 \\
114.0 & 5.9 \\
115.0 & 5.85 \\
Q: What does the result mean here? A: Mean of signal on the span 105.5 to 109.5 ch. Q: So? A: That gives 5.27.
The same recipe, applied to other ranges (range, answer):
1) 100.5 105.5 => 5.53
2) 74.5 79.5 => 5.36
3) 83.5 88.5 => 6.08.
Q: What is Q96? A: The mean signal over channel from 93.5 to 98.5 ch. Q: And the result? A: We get 6.03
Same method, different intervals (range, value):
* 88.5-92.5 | 6.03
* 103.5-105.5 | 5.51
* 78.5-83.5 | 5.98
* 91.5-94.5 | 6.18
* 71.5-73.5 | 4.06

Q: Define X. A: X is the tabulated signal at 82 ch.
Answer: 6.15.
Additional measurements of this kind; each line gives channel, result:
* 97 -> 6.06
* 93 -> 6.2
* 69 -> 3.94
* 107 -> 5.3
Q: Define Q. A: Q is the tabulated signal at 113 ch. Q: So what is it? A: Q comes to 5.49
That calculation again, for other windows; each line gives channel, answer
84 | 6.49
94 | 6.05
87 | 5.87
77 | 5.12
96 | 6.24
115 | 5.85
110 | 5.2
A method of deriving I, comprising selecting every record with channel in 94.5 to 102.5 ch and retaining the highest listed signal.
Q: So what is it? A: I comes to 6.24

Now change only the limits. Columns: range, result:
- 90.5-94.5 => 6.3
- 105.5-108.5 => 5.38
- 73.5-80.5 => 6.04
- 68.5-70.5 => 3.94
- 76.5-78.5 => 5.57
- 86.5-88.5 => 6.15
